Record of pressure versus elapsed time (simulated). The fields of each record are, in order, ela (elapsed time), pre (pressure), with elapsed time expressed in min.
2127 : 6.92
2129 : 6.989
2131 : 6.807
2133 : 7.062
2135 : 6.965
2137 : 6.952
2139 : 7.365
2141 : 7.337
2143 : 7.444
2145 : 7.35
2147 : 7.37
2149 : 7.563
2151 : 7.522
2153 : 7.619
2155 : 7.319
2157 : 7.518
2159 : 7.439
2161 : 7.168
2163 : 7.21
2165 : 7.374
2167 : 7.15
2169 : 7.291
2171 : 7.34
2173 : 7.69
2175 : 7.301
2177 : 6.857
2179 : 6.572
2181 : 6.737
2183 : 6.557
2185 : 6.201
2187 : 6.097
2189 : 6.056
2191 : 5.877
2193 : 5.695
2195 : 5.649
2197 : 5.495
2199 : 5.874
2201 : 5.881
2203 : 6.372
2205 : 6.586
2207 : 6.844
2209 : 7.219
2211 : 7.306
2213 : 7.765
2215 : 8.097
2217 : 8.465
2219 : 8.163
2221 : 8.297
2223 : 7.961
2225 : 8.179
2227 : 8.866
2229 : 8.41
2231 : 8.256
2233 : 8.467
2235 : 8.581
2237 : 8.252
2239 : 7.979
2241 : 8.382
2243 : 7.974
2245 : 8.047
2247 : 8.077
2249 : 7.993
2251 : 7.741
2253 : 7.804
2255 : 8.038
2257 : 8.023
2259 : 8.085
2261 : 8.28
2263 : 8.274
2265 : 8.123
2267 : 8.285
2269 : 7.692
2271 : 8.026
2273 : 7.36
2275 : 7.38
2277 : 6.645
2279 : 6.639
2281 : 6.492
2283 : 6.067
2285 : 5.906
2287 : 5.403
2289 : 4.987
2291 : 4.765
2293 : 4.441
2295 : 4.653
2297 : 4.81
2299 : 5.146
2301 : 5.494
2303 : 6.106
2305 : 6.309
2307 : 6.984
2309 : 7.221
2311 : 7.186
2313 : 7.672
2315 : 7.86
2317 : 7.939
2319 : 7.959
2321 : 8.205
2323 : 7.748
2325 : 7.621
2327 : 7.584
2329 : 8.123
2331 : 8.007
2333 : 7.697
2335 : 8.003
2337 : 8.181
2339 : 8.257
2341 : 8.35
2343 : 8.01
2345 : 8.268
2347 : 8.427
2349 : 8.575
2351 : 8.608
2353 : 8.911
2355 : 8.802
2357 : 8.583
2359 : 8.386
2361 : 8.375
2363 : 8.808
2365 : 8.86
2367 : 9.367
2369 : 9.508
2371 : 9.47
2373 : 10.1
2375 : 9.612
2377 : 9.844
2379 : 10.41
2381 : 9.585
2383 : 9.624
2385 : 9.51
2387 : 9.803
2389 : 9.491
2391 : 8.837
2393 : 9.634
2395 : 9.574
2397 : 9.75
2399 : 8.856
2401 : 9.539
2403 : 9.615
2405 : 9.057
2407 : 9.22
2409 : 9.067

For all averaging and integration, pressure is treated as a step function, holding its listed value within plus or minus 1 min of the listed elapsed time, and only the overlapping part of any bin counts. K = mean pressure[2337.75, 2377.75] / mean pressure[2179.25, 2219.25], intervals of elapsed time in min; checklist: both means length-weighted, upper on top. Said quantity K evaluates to 1.3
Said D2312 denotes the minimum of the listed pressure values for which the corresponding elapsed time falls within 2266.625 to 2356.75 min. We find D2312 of 4.441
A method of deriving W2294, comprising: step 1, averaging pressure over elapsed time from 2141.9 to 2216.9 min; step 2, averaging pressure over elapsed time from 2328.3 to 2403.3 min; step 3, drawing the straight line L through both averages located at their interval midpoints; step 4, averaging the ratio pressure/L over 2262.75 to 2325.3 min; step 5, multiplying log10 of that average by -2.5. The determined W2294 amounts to 0.22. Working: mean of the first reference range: 6.92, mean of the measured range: 6.7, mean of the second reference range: 8.98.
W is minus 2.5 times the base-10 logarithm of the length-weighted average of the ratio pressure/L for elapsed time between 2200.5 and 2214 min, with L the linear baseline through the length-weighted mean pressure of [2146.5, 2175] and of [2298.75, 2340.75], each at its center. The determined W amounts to 0.08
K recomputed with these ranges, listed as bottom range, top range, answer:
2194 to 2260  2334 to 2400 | 1.18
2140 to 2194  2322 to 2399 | 1.26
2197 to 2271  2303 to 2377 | 1.06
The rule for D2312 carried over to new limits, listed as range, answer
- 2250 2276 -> 7.36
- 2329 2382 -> 7.697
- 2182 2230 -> 5.495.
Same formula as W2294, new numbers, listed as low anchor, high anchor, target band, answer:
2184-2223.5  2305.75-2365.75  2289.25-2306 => 0.43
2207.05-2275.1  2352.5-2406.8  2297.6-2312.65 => 0.33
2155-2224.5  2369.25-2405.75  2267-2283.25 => 0.13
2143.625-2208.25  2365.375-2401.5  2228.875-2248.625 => -0.08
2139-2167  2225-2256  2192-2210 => 0.26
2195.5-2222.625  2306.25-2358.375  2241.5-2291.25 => 0.03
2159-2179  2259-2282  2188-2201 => 0.26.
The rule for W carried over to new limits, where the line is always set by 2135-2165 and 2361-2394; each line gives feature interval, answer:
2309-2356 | 0.128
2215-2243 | -0.028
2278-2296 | 0.493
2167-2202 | 0.189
